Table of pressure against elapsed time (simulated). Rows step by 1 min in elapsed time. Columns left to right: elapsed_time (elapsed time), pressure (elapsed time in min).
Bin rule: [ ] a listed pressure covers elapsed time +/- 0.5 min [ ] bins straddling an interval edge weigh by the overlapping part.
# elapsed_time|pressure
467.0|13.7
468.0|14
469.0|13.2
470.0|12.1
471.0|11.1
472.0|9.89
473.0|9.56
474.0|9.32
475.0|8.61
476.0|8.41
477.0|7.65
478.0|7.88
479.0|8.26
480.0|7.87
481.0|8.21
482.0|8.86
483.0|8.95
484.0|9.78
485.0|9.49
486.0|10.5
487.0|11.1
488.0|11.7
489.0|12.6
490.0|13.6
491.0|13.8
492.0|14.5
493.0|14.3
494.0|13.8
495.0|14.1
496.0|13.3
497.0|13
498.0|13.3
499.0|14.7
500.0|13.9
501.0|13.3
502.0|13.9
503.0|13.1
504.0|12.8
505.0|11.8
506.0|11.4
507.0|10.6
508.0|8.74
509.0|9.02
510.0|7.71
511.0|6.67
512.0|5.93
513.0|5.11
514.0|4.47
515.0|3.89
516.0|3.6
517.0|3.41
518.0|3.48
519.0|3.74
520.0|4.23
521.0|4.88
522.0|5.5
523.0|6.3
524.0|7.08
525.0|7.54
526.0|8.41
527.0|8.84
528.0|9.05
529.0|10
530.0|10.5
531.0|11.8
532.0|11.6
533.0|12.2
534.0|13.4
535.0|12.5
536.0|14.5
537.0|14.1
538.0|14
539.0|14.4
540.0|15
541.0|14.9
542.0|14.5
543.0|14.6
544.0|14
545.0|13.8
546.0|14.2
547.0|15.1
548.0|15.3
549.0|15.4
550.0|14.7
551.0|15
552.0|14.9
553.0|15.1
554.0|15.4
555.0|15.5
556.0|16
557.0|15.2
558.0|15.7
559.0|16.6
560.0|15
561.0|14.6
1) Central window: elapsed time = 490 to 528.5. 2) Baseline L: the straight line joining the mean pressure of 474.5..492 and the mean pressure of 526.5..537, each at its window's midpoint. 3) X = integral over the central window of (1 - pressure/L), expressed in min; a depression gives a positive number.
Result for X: 4.8 min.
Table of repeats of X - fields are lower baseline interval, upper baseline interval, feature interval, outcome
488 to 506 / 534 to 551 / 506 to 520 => 7.9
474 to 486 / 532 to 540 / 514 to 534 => 8.6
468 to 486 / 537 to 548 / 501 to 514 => 2.3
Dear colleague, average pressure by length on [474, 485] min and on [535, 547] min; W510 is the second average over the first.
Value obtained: 1.68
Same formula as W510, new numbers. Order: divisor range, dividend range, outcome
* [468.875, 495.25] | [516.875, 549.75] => 1.03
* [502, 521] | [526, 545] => 1.73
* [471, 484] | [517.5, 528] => 0.70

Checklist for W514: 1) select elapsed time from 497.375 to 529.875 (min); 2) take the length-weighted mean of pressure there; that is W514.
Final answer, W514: 8.37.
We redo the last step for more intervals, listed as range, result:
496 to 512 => 11.5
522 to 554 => 12.6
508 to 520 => 5.29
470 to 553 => 10.7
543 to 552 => 14.7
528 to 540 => 12.6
